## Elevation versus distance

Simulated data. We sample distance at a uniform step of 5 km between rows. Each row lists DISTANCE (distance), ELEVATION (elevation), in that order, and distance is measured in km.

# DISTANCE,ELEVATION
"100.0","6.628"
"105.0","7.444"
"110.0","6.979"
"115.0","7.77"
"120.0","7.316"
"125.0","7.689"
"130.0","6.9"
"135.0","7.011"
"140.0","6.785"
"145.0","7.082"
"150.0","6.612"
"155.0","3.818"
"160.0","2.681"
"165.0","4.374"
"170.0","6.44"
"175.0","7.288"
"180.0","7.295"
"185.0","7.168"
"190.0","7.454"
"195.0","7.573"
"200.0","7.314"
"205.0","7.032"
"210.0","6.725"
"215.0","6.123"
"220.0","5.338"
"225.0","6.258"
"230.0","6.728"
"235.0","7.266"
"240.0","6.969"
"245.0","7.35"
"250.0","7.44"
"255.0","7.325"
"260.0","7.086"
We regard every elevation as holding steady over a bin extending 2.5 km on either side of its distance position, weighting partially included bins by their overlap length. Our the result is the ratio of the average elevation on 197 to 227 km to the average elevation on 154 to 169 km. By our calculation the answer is 1.67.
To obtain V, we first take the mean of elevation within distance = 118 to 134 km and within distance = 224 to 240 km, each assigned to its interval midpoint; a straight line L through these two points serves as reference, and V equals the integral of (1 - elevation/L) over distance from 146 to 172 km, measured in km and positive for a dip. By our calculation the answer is 8.2 km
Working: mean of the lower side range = 7.27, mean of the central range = 4.89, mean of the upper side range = 6.83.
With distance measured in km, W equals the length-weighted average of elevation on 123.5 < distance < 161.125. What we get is 6.15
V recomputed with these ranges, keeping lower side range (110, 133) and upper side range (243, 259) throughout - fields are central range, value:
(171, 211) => 0.7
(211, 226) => 2.9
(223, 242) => 1.4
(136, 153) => 1.4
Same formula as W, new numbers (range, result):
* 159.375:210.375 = 6.62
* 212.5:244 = 6.49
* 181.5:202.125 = 7.37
